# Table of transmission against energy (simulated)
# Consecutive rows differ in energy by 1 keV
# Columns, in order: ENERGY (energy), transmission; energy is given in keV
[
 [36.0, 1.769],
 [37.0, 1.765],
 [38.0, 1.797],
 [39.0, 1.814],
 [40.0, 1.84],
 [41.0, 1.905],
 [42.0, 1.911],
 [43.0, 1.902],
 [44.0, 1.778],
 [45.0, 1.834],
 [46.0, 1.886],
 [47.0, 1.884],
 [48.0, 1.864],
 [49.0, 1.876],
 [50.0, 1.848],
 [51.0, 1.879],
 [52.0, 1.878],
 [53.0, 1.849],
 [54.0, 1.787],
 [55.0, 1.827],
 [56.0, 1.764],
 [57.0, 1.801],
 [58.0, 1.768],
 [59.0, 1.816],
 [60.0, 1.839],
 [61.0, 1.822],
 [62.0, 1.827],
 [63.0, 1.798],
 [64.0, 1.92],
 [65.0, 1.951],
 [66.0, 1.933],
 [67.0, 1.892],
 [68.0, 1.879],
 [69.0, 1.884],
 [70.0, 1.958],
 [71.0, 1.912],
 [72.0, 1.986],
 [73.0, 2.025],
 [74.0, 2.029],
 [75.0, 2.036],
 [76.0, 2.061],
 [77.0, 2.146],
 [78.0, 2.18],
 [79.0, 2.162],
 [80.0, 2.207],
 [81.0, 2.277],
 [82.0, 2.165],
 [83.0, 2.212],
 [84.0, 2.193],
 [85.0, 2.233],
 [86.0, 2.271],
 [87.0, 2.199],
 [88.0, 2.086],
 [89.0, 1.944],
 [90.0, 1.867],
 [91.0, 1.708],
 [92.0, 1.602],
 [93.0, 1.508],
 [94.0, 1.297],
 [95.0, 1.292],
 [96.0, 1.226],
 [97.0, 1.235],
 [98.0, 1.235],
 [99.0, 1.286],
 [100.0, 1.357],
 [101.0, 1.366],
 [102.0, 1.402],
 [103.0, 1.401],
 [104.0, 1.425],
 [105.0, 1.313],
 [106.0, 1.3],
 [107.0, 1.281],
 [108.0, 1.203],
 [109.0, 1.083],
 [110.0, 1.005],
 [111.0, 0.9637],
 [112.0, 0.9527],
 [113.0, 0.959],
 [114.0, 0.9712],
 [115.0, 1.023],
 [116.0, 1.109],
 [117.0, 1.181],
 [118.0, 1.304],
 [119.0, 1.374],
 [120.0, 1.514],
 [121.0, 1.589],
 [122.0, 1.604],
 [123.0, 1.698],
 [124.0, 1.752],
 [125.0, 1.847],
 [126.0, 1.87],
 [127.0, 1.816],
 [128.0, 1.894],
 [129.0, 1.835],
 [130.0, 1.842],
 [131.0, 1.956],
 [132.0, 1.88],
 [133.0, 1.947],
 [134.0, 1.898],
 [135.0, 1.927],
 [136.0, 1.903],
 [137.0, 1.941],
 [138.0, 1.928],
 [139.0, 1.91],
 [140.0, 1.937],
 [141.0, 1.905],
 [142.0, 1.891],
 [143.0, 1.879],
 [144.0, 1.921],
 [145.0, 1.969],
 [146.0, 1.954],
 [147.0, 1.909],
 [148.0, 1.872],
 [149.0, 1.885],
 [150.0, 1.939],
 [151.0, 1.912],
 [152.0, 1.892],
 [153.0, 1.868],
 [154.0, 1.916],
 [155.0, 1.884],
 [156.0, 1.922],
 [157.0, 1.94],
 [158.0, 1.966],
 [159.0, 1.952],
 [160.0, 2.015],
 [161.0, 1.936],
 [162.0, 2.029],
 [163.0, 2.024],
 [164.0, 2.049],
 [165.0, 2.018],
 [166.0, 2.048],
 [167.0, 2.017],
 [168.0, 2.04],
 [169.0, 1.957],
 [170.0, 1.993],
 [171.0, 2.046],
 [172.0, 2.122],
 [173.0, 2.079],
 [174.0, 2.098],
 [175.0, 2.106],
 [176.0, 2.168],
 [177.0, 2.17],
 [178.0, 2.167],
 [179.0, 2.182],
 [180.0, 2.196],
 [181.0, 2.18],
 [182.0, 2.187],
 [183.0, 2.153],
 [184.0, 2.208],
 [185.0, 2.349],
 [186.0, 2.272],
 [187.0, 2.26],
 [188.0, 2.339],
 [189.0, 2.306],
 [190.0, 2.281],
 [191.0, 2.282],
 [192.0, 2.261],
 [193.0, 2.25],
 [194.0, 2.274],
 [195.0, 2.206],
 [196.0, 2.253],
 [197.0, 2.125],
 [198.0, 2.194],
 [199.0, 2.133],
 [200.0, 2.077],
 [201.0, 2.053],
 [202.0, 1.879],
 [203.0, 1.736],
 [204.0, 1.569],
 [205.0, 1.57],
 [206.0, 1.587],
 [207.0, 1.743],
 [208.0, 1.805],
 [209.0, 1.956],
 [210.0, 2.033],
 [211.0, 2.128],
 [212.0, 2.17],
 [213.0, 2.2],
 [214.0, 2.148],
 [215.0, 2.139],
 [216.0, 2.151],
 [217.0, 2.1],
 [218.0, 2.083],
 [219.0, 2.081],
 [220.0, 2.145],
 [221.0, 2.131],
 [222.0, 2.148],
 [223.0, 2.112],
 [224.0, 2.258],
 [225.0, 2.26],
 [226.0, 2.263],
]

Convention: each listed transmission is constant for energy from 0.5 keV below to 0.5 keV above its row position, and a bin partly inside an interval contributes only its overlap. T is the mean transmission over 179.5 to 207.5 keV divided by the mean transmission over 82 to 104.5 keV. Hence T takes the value 1.27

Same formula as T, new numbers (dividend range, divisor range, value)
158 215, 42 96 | 1.09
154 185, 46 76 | 1.10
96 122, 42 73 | 0.67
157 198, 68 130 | 1.30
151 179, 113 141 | 1.20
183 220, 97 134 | 1.46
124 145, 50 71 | 1.02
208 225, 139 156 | 1.11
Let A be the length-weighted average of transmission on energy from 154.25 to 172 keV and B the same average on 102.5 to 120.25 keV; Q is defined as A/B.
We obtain 1.69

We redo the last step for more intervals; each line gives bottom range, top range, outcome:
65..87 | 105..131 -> 0.68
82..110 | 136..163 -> 1.22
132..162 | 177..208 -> 1.10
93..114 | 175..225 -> 1.72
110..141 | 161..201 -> 1.34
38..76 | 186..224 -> 1.11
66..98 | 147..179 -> 1.05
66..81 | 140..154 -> 0.94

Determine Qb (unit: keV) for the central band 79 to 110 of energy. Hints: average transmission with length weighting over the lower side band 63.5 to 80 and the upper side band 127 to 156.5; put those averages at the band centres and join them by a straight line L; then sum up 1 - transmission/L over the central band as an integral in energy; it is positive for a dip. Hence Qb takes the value 5.29 keV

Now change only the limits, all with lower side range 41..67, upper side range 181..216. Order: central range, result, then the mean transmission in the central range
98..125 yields 9.1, 1.29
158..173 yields 0.2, 2.02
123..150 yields 1.3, 1.89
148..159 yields 0.6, 1.91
